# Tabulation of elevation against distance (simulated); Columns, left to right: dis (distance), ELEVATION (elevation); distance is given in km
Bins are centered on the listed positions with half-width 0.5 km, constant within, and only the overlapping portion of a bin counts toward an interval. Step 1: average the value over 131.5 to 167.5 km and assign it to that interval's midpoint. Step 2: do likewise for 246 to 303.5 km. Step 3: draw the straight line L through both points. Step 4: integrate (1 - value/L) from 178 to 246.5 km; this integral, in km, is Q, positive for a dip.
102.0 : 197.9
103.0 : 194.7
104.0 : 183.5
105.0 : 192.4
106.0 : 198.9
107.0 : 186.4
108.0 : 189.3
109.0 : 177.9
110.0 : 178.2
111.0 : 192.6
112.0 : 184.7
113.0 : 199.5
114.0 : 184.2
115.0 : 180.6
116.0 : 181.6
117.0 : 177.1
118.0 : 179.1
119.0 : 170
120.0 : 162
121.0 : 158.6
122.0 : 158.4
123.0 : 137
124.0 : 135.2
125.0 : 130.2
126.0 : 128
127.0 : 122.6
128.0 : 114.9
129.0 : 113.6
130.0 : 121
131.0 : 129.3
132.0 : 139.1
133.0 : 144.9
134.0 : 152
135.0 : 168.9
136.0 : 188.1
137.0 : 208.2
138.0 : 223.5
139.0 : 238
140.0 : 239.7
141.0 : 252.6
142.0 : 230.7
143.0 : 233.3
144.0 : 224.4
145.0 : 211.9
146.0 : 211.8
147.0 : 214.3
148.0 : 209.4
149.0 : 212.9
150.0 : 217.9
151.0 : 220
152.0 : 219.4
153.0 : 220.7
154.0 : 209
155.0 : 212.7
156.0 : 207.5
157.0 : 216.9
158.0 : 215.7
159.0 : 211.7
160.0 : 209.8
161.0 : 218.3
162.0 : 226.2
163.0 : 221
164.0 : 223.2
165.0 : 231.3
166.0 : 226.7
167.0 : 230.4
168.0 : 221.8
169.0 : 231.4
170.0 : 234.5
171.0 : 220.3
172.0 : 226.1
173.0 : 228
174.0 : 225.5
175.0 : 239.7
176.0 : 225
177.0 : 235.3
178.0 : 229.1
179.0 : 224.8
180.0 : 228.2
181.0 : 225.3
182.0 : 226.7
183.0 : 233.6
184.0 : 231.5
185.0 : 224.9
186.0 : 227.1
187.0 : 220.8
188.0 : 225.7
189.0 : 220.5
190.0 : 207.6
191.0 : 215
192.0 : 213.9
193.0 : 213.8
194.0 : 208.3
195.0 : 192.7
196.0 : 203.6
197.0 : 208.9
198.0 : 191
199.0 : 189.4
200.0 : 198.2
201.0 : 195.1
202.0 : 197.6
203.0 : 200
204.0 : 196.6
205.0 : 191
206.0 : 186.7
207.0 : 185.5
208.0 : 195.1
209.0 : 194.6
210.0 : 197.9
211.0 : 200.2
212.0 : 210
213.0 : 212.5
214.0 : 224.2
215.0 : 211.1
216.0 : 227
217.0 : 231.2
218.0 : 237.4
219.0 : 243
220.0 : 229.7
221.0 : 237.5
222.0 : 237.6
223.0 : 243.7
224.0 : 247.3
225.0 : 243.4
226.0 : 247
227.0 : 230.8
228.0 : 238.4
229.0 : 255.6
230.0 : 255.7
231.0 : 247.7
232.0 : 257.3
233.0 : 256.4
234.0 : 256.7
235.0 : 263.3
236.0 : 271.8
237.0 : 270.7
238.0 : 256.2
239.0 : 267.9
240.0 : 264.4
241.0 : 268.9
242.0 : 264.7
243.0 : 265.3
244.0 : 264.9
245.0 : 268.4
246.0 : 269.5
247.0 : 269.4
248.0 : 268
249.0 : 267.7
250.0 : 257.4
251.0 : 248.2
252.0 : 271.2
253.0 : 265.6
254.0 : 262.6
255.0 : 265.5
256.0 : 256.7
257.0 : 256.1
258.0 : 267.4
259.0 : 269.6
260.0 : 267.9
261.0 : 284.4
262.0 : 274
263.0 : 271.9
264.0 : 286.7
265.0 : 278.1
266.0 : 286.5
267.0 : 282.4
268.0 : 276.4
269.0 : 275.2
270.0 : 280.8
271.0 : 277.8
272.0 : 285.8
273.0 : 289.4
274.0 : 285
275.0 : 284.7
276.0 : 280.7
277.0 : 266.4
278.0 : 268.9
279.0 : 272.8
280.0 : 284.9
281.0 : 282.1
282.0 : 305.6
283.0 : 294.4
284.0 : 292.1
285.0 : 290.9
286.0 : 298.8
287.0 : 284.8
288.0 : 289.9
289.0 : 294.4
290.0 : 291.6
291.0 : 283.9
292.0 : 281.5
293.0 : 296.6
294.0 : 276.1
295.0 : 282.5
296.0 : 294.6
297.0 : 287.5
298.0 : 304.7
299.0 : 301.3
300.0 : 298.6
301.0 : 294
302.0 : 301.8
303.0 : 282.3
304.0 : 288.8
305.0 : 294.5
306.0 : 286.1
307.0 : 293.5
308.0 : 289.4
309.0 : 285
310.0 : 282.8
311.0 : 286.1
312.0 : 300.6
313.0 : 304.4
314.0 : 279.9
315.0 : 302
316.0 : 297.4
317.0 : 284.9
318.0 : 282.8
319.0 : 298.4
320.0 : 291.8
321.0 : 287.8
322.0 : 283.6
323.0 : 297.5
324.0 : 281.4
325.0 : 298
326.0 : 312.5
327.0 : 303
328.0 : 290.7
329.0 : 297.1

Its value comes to 5.0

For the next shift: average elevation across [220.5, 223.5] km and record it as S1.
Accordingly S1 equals 240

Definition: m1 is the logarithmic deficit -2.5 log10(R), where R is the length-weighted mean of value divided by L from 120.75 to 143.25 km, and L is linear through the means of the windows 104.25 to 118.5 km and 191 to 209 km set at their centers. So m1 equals 0.13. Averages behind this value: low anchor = 186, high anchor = 198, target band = 168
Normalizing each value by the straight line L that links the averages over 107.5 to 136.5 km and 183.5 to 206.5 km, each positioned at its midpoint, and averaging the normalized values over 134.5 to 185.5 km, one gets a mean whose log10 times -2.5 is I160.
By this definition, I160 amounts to -0.21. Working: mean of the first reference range 159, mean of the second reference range 207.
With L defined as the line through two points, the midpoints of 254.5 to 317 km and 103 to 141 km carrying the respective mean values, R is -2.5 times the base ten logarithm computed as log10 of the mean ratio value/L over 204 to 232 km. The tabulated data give 0.06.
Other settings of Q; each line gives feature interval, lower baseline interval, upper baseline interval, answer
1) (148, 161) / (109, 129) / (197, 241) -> -2.1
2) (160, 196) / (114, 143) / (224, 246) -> -2.4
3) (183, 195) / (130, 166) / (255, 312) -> 0.6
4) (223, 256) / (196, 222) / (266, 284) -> -2.3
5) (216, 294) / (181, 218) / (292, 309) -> -4.3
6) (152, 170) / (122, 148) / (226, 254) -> -2.0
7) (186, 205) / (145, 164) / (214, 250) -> 2.3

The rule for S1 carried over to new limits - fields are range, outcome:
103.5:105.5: 188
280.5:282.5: 294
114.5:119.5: 178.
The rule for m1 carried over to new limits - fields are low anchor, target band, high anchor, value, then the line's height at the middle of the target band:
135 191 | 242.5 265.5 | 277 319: 0.00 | 268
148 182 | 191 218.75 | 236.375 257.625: 0.19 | 243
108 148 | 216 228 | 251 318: 0.01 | 241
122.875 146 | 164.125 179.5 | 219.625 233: -0.13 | 203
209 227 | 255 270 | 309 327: -0.07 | 256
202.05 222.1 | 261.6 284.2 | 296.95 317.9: -0.07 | 263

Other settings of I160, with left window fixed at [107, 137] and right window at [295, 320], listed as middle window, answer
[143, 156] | -0.20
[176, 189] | -0.12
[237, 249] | -0.09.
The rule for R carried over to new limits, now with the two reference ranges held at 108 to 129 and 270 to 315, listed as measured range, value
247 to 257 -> -0.014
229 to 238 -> -0.059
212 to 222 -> 0.028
